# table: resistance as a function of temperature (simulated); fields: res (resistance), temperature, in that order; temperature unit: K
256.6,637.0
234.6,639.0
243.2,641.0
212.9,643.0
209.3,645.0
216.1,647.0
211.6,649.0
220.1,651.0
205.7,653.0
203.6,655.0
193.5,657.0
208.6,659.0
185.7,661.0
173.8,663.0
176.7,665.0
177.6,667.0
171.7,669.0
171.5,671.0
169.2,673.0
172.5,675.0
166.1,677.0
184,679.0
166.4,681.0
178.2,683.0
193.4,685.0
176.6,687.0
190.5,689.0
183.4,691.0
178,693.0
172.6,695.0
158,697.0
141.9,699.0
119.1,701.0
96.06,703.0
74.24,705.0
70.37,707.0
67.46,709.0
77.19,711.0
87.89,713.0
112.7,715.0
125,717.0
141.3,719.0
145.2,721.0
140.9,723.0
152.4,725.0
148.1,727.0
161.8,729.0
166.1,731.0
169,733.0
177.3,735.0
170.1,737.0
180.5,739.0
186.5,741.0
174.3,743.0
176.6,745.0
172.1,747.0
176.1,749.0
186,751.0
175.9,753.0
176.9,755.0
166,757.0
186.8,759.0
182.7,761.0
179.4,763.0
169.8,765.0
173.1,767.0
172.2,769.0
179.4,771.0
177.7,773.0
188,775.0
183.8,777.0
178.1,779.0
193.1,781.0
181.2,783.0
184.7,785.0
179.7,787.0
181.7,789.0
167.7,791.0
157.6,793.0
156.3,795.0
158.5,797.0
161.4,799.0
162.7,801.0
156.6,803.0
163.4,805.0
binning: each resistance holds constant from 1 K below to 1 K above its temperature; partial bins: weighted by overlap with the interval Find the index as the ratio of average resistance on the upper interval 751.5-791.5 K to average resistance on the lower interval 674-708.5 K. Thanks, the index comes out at 1.2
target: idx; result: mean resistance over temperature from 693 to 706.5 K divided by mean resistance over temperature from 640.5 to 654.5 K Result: 0.60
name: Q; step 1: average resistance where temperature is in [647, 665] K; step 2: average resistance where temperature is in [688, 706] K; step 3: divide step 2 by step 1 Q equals 0.7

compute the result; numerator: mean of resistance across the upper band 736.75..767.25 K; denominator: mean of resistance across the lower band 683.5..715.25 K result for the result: 1.3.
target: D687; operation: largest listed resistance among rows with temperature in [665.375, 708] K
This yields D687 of 193.4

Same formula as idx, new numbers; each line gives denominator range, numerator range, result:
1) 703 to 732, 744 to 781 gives 1.50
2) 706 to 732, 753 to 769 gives 1.43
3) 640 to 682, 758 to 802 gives 0.91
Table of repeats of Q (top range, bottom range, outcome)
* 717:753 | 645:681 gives 0.88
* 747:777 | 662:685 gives 1.02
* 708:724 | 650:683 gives 0.61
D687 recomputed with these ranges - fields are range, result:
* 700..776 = 188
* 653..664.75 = 208.6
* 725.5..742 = 186.5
